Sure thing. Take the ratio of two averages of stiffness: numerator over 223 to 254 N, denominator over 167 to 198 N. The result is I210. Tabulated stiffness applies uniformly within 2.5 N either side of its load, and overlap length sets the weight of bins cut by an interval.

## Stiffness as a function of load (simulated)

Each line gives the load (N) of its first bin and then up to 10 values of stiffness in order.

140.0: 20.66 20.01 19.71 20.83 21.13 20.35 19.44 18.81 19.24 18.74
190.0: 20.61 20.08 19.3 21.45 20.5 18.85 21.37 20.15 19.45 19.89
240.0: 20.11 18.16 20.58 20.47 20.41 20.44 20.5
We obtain 1.0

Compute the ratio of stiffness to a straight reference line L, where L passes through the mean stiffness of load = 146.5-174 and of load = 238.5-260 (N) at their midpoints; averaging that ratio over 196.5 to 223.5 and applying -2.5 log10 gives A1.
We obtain -0.01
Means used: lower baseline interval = 20.2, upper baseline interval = 19.9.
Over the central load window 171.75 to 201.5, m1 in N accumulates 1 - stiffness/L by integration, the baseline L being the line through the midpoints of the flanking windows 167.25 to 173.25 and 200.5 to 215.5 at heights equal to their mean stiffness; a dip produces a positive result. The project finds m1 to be 0.5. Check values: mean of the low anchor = 19.4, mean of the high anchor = 20.3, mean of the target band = 19.5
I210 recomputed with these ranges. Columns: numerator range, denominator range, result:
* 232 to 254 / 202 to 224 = 0.96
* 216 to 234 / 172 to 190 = 1.05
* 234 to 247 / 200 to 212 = 0.94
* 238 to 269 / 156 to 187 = 1.02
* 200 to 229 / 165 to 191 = 1.05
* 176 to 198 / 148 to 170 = 0.96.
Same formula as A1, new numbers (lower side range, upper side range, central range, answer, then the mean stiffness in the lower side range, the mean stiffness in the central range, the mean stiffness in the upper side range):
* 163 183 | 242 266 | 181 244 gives -0.015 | 19.4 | 20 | 20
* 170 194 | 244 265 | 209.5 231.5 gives -0.015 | 19.4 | 20.1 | 20.1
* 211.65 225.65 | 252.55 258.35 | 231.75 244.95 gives 0.037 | 20.1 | 19.6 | 20.5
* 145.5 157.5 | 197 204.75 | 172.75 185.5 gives 0.062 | 20.2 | 19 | 20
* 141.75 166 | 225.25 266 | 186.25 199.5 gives 0.009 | 20.4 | 20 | 19.9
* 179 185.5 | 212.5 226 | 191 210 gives -0.042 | 19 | 20.3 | 20.1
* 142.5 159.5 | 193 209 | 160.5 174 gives 0.018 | 20.3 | 20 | 20.3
